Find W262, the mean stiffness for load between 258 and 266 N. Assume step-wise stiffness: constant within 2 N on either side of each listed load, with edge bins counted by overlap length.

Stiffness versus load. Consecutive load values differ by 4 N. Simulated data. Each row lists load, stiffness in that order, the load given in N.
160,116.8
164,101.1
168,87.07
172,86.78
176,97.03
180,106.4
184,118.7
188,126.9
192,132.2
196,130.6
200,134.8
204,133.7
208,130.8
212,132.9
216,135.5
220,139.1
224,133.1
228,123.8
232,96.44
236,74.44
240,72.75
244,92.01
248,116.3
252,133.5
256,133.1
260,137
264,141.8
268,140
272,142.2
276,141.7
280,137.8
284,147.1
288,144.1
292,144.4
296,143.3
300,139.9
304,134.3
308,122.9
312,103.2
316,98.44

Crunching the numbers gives 139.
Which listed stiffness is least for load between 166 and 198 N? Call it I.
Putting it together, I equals 86.78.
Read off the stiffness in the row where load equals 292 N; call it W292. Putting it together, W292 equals 144.4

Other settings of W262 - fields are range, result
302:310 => 129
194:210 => 132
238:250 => 93.7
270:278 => 142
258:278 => 141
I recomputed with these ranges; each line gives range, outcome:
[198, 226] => 130.8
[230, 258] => 72.75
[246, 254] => 116.3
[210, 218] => 132.9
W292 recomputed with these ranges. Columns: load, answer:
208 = 130.8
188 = 126.9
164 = 101.1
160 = 116.8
